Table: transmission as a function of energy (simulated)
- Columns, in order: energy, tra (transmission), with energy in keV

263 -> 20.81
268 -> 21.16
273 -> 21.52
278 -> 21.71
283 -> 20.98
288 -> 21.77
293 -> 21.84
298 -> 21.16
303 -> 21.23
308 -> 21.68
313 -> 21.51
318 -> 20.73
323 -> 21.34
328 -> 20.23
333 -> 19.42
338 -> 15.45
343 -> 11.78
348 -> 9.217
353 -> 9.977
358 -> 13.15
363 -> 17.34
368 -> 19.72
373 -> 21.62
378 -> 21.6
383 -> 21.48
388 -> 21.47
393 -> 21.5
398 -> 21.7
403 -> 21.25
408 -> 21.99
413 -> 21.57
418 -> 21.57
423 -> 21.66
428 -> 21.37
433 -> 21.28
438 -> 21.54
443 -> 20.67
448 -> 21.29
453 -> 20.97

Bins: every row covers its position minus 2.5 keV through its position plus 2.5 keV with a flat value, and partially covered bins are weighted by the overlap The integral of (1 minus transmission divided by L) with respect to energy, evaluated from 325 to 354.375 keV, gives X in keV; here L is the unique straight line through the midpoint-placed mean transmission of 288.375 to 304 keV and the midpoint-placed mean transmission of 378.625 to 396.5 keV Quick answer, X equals 9.4 keV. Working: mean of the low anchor 21.5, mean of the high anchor 21.5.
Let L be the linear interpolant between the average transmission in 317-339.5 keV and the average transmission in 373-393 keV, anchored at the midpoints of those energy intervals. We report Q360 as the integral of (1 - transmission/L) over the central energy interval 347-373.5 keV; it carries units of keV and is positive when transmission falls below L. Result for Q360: 7.3 keV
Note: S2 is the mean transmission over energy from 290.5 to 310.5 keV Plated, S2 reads 21.5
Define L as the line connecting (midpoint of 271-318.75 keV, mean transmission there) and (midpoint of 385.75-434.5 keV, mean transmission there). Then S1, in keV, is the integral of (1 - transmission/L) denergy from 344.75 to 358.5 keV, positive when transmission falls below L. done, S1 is 7.0 keV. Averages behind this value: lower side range 21.4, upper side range 21.5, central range 10.5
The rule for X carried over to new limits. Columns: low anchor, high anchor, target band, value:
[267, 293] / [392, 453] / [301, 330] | 0.5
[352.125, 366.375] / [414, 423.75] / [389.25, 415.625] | -2.8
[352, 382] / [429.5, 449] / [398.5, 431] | -2.5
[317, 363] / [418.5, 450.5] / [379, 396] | -2.8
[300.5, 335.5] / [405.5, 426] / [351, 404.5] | 5.5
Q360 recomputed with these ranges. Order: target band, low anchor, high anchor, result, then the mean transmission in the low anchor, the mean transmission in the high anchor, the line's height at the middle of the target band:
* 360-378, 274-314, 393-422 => 1.59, 21.5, 21.6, 21.6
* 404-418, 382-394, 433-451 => -0.22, 21.5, 21.2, 21.4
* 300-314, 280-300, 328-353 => -1.84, 21.5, 14.2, 19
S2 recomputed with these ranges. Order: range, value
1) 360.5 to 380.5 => 20.1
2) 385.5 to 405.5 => 21.5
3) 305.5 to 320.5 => 21.3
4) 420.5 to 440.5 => 21.5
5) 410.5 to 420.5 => 21.6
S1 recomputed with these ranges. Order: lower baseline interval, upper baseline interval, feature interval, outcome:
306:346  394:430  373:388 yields -0.70 keV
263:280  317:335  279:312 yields -0.80 keV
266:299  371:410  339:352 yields 6.35 keV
